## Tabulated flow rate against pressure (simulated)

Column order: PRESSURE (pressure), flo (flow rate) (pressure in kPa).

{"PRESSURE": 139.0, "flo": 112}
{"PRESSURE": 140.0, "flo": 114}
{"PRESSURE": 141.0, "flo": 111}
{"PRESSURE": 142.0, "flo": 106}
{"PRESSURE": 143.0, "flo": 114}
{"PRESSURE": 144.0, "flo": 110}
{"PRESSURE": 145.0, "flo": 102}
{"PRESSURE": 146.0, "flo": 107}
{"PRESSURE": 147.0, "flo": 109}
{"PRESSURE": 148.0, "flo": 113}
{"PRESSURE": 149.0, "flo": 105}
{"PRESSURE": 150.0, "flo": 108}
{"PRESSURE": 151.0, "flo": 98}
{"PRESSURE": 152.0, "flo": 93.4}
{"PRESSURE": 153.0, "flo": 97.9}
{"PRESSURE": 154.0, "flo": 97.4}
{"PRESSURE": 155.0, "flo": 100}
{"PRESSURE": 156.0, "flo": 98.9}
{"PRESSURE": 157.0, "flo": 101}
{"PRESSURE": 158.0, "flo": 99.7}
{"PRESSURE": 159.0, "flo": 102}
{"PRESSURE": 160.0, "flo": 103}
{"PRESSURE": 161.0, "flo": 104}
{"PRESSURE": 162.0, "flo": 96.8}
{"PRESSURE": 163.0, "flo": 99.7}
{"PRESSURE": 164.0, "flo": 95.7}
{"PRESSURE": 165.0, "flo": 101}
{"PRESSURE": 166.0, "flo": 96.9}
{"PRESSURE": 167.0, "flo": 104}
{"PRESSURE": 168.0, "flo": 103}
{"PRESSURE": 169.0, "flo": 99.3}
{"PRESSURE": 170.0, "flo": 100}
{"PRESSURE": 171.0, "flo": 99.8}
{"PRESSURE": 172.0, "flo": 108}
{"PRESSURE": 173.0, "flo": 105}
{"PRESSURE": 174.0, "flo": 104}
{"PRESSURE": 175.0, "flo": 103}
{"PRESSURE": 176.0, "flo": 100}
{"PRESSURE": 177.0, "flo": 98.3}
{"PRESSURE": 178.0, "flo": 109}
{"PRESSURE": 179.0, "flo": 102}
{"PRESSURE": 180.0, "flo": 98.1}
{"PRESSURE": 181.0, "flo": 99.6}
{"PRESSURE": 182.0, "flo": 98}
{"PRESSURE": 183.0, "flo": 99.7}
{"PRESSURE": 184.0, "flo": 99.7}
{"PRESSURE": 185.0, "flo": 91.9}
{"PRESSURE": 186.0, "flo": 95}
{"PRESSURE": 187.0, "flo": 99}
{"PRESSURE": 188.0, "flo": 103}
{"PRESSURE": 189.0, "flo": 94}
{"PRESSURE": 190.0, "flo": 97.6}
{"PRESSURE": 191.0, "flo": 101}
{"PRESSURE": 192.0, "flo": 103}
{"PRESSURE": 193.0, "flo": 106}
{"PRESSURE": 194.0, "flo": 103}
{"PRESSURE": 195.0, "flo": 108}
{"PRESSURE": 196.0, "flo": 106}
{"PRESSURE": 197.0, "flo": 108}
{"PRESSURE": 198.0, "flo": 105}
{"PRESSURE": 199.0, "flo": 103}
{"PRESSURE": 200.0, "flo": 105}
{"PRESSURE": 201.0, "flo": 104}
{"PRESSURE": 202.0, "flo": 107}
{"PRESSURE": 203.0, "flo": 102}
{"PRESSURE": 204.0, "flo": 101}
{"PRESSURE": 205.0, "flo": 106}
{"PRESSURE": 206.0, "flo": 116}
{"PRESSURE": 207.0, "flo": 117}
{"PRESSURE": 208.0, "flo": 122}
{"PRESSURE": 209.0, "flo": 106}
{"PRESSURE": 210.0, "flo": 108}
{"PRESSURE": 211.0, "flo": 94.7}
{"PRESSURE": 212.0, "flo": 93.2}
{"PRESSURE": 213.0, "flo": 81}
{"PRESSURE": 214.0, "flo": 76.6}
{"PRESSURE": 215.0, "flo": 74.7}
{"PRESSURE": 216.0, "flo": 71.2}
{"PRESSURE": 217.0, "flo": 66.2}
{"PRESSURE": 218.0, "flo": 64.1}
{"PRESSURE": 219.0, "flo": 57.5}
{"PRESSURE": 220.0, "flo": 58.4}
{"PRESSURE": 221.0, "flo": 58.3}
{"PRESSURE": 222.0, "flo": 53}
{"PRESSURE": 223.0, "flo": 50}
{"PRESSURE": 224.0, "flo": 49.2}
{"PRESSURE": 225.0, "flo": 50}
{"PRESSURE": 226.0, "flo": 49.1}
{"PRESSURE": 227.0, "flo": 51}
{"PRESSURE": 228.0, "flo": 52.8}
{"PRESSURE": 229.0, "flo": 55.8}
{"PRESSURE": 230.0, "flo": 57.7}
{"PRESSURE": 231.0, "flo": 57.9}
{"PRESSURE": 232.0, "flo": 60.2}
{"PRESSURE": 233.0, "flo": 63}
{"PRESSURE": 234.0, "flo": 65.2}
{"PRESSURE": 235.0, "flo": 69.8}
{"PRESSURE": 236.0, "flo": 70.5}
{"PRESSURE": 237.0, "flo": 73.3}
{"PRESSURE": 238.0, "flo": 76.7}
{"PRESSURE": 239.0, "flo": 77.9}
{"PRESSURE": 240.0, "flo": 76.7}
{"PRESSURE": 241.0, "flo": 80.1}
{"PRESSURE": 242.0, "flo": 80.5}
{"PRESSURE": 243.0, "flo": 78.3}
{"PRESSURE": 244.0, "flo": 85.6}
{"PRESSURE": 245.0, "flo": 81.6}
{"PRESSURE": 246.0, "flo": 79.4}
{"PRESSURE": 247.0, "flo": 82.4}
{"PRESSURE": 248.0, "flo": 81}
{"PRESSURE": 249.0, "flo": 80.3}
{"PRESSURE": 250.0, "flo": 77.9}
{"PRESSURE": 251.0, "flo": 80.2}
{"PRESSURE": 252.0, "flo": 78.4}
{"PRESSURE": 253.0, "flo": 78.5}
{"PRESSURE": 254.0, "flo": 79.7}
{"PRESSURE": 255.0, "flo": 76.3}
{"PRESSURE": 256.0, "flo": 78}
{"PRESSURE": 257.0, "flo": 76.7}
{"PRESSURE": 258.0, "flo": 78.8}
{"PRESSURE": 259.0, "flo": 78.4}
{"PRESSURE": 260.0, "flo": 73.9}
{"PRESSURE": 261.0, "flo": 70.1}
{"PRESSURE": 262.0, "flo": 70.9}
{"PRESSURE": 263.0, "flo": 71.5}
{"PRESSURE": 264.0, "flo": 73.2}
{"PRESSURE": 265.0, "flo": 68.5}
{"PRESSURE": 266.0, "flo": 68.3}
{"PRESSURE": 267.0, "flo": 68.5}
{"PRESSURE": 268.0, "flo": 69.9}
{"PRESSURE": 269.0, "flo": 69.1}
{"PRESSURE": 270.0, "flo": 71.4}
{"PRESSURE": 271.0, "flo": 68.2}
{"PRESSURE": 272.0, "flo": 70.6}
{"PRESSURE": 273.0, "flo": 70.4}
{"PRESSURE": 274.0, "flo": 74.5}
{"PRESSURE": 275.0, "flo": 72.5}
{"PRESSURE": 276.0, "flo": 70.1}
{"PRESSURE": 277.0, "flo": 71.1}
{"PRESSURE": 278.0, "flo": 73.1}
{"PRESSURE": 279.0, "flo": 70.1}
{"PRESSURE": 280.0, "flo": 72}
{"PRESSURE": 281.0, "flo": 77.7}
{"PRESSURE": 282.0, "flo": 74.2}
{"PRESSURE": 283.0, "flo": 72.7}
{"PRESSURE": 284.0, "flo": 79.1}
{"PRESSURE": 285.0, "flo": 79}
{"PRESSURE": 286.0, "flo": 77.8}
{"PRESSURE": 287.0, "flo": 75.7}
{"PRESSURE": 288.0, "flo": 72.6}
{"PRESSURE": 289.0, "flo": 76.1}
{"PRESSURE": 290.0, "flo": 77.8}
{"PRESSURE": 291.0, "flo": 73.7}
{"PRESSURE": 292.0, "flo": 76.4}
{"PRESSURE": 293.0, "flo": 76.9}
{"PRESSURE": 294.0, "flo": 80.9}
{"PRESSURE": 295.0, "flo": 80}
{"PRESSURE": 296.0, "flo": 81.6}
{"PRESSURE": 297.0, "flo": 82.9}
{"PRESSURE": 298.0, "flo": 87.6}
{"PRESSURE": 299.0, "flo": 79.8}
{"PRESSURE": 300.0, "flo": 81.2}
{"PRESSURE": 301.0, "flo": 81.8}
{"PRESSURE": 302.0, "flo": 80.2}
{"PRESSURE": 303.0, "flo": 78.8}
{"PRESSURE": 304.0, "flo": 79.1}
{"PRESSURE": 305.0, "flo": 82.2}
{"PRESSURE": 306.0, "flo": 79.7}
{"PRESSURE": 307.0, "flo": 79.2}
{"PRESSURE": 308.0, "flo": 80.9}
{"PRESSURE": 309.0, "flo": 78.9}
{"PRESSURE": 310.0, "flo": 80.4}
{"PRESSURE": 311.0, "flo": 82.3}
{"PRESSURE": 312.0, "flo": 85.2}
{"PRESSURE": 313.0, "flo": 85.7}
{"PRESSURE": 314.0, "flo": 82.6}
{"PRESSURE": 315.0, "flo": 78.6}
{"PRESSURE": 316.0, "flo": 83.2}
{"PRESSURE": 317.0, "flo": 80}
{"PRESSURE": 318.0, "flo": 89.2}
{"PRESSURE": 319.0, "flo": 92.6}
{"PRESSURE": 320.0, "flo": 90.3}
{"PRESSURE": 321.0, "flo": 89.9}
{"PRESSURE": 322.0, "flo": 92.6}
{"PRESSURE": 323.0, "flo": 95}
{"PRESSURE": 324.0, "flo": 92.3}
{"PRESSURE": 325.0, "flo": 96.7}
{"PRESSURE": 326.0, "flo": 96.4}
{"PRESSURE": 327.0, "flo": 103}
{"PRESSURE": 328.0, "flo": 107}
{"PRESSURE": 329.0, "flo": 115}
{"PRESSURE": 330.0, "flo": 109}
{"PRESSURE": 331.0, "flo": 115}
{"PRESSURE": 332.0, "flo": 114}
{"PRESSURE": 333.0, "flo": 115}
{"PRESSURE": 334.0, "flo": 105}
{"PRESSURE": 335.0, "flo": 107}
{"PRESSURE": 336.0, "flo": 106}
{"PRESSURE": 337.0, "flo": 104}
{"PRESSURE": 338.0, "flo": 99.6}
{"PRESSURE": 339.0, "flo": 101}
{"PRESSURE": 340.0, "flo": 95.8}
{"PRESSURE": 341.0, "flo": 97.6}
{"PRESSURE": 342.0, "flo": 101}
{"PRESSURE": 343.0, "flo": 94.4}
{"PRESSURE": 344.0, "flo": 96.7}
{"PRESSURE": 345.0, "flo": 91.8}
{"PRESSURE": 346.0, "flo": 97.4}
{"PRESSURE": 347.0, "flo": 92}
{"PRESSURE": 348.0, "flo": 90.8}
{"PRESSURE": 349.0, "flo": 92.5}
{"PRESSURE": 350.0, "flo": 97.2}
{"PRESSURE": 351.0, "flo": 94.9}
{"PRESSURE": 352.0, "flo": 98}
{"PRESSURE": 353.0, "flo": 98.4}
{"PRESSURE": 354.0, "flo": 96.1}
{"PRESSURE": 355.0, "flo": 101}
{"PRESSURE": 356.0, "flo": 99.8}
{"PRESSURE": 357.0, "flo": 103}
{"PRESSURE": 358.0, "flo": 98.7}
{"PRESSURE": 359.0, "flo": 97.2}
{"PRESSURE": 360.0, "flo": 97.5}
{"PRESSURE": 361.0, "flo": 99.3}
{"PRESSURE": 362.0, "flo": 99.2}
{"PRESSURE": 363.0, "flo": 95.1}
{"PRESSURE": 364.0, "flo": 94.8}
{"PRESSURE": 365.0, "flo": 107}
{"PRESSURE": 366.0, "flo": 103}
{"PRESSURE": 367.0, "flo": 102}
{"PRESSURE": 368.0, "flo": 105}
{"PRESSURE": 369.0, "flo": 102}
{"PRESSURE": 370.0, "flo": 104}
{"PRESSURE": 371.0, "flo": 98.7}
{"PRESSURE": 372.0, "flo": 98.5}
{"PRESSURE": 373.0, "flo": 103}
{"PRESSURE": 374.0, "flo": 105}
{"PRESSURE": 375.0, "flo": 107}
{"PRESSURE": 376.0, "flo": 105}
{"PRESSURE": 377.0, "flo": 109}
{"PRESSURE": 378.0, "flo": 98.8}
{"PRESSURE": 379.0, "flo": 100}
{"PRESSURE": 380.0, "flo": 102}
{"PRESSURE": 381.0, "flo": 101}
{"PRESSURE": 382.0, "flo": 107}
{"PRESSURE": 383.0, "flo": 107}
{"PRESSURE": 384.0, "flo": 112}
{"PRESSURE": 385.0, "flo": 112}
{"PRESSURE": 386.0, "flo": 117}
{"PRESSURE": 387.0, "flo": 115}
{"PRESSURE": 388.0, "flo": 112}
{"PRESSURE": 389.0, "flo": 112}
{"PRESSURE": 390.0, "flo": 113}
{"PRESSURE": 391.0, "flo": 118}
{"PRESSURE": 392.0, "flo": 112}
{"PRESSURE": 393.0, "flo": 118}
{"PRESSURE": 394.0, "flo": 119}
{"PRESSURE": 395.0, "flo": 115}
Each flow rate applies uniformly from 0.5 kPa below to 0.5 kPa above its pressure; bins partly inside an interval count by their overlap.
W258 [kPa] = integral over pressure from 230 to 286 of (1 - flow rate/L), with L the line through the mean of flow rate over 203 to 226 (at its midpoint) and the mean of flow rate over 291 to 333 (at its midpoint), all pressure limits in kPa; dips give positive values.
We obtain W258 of 6.6 kPa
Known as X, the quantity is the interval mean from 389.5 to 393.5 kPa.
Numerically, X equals 115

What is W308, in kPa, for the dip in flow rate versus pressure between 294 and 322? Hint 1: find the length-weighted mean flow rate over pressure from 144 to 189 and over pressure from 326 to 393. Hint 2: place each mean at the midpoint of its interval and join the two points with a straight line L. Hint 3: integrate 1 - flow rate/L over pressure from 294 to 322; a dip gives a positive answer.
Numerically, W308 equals 5.4 kPa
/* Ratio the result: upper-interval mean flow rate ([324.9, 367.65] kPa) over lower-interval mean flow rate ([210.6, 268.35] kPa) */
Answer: 1.42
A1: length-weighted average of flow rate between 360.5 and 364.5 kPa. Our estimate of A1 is 97.1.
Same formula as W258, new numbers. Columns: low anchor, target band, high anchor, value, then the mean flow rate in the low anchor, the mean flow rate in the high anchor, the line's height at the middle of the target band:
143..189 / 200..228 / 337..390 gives 5.6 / 101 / 101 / 101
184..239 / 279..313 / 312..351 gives 5.2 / 83.8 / 97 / 93.1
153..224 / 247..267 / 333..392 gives 4.6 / 96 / 102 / 98.5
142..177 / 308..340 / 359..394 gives 2.8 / 102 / 106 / 105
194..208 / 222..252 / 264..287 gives 7.0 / 107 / 72.3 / 90.3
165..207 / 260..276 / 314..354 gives 4.7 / 102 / 97.6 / 99.8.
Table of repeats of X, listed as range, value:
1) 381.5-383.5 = 107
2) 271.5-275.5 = 72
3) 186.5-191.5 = 98.9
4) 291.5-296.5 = 79.2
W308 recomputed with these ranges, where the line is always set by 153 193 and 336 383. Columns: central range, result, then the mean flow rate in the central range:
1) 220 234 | 6.3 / 55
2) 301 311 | 2.0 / 80.1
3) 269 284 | 4.2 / 72.2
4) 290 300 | 2.0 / 79.9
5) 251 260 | 2.0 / 78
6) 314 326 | 1.3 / 89.2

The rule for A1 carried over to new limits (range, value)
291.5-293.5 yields 76.7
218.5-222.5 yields 56.8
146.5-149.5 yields 109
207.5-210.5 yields 112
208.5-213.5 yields 96.6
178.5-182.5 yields 99.4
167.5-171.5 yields 101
